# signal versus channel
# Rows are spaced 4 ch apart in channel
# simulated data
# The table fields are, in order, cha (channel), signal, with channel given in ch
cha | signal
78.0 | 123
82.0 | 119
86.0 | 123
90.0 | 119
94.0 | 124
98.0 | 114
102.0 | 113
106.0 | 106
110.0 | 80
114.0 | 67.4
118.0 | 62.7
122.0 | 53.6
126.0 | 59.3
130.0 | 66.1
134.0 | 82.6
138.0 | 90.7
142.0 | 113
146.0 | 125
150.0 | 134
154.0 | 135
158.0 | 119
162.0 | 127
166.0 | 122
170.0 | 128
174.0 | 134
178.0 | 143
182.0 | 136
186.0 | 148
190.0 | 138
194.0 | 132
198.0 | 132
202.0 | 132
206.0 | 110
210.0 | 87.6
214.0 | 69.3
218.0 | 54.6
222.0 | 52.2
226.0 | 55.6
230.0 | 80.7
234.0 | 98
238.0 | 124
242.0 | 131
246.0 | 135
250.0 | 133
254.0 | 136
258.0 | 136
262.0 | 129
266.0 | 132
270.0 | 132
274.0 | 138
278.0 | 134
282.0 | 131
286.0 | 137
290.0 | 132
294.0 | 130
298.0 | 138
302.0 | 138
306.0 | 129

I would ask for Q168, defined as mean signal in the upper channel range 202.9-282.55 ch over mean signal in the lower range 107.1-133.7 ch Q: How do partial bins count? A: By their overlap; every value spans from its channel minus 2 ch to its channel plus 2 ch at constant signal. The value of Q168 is 1.63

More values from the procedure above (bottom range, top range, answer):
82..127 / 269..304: 1.42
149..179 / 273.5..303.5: 1.04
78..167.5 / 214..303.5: 1.14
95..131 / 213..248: 1.09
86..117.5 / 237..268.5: 1.29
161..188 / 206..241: 0.60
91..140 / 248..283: 1.56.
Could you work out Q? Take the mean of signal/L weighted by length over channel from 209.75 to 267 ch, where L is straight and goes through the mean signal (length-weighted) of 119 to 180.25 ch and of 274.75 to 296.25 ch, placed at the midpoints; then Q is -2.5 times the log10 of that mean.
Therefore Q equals 0.21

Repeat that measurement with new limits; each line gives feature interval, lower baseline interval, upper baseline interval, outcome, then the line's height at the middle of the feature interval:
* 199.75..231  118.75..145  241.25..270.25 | 0.38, 115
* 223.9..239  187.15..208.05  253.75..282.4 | 0.45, 131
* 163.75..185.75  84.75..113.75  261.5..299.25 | -0.13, 119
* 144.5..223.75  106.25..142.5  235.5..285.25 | -0.20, 100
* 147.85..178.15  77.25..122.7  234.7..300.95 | -0.15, 113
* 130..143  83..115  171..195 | 0.33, 121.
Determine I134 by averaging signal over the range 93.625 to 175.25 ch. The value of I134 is 102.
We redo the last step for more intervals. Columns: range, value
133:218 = 120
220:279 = 116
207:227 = 66.6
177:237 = 104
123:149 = 89.8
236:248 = 130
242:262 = 134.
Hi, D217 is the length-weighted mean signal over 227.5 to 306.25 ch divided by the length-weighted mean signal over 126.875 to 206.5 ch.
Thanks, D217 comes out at 1.1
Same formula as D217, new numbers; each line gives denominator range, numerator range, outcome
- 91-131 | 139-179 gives 1.47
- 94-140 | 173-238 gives 1.28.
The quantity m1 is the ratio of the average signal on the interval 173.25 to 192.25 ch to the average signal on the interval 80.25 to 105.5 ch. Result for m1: 1.2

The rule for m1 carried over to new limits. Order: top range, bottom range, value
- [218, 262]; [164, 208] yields 0.81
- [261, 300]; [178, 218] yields 1.13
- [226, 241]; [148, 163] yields 0.75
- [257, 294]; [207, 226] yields 1.98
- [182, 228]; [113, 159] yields 1.11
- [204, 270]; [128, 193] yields 0.86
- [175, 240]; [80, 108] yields 0.91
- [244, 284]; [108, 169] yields 1.39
